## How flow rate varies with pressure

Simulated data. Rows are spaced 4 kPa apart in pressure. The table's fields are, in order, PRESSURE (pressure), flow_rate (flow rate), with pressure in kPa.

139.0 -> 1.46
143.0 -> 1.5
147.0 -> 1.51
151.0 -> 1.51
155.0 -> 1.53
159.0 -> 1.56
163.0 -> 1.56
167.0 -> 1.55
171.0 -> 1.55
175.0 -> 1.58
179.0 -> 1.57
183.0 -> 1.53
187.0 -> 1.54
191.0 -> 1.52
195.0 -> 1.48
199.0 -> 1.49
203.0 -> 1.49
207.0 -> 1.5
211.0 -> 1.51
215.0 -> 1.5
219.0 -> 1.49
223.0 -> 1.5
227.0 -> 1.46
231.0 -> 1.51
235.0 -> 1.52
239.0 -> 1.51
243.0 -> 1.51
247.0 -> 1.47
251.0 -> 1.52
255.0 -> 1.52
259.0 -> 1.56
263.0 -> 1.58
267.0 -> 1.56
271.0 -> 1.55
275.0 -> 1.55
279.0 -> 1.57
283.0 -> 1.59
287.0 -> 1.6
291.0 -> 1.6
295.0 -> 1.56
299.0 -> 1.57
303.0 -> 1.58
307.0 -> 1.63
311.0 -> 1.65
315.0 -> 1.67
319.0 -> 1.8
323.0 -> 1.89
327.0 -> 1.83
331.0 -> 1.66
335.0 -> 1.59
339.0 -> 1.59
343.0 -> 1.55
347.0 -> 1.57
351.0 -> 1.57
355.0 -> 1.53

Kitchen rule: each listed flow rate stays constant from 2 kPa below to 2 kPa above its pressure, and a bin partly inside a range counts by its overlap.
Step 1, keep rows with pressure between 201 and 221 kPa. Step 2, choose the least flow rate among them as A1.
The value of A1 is 1.49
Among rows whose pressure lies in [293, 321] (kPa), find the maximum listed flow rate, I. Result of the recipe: 1.8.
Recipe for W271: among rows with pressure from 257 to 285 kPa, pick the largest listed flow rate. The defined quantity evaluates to 1.59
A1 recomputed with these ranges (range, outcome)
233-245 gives 1.51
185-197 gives 1.48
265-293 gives 1.55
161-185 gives 1.53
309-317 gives 1.65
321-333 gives 1.66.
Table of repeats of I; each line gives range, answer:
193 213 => 1.51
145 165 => 1.56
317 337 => 1.89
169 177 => 1.58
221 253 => 1.52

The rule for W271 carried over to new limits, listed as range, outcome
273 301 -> 1.6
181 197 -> 1.54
